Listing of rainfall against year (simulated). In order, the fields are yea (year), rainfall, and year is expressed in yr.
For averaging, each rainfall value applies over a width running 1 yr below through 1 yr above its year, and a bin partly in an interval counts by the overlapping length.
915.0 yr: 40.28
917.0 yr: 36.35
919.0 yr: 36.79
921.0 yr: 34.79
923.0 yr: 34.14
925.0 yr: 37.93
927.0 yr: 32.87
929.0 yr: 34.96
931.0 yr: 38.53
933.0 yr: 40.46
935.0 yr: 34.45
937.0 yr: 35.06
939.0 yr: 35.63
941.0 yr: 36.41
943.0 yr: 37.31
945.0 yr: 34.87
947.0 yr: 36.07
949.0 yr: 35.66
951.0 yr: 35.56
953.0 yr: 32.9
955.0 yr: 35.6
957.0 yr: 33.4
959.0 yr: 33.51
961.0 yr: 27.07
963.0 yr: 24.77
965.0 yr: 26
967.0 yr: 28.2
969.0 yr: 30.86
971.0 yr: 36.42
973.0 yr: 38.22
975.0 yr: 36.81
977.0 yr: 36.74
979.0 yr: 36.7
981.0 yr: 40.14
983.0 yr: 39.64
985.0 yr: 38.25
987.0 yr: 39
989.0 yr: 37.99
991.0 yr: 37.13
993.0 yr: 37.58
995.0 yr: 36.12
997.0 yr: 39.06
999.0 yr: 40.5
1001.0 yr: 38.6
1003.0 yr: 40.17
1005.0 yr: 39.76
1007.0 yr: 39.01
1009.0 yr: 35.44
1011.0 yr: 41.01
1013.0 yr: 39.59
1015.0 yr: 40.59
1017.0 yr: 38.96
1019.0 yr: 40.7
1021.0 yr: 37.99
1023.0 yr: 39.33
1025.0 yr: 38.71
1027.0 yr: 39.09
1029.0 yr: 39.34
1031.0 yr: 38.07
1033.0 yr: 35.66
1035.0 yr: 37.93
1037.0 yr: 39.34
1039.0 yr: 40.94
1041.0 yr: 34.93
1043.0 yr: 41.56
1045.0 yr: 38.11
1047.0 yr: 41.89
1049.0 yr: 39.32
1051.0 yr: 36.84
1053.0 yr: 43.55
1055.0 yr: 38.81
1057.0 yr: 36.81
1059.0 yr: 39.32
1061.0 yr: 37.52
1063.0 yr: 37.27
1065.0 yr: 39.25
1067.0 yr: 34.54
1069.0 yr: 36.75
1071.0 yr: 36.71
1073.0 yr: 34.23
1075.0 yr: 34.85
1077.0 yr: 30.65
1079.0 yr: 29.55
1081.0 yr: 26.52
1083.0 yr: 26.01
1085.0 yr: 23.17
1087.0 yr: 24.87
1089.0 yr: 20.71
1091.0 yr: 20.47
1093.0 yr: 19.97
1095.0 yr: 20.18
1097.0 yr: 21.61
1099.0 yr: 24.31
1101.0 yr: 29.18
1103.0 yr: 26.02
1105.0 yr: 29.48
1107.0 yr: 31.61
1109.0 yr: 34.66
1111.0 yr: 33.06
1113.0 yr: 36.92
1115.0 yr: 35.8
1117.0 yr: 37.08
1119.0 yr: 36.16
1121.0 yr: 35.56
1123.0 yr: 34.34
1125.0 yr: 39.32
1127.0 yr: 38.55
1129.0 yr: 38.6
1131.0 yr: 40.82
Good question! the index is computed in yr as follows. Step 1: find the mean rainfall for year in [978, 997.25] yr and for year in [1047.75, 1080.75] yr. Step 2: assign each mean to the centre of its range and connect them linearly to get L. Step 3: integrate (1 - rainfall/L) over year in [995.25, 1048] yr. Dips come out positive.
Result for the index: -2.36 yr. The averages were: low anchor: 38.1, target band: 39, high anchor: 36.4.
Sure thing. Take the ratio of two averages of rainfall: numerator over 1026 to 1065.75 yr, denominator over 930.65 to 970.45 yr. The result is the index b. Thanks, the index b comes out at 1.16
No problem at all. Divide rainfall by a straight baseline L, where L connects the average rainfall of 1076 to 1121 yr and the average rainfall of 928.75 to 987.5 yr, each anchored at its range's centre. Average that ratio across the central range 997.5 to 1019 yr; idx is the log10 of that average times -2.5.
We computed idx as -0.21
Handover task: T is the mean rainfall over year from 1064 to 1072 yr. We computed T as 36.8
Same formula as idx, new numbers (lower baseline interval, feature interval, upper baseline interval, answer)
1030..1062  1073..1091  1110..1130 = 0.36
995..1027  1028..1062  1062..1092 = -0.13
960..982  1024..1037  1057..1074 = -0.08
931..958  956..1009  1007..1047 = 0.04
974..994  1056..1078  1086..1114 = -0.21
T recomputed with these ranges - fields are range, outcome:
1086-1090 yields 22.8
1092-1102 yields 23.1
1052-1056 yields 41.2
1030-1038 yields 37.8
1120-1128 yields 36.9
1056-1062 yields 37.9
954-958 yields 34.5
